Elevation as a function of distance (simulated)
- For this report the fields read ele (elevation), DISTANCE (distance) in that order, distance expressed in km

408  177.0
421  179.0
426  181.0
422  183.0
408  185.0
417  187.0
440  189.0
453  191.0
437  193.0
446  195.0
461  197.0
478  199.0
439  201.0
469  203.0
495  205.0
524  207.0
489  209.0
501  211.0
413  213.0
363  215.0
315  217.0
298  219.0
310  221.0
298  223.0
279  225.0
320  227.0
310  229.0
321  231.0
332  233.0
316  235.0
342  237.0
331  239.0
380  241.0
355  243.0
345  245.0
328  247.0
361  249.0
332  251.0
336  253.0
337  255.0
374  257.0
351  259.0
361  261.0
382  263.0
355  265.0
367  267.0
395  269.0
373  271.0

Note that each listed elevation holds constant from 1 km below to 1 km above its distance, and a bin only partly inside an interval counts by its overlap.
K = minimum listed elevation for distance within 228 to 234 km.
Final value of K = 310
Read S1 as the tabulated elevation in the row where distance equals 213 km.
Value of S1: 413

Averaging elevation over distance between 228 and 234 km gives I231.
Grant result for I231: 321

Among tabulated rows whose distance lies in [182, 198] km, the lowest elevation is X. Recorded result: 408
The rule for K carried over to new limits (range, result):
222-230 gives 279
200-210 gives 439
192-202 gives 437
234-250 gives 316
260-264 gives 361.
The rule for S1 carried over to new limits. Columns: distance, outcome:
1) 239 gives 331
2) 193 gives 437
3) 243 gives 355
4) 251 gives 332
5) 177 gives 408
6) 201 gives 439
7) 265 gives 355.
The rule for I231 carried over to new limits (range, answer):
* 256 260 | 362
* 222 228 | 299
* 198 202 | 458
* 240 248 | 352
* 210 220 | 378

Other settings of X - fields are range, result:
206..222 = 298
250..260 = 332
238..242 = 331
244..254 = 328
